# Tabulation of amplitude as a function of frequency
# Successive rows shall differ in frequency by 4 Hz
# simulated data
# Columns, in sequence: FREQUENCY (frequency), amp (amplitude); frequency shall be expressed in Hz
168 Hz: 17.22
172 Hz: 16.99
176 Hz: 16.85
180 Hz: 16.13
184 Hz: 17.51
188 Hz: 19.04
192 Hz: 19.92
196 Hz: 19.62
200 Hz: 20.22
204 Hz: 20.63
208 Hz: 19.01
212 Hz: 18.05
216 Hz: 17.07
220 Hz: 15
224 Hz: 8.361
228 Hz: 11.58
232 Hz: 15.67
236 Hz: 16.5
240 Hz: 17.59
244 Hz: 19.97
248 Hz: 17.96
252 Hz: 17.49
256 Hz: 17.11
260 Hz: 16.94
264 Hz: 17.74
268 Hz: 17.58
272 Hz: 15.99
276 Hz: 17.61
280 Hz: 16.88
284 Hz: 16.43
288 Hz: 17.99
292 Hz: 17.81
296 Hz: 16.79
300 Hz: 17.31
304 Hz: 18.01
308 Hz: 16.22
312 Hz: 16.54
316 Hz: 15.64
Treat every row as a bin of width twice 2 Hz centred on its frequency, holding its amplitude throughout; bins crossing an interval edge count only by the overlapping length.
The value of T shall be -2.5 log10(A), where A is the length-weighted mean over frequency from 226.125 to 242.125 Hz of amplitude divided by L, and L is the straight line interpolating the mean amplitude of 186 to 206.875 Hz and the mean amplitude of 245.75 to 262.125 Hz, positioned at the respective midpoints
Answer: 0.18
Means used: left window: 19.8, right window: 17.4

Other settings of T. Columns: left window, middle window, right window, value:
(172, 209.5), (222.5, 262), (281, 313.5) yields 0.121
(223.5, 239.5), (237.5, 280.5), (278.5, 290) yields -0.134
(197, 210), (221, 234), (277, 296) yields 0.497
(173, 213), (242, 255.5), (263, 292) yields -0.037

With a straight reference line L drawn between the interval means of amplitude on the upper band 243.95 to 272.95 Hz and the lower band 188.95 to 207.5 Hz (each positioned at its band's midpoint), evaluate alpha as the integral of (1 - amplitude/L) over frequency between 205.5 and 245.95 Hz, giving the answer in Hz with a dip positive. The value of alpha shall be 6.2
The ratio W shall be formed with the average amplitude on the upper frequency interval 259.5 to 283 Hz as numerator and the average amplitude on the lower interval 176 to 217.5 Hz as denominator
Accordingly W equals 0.92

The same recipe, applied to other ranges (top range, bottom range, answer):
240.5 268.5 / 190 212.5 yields 0.91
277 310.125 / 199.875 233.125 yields 1.08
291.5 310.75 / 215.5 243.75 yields 1.16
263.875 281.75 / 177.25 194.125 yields 0.94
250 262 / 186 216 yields 0.89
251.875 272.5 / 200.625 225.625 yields 1.03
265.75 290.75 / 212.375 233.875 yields 1.23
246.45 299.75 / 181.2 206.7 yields 0.89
